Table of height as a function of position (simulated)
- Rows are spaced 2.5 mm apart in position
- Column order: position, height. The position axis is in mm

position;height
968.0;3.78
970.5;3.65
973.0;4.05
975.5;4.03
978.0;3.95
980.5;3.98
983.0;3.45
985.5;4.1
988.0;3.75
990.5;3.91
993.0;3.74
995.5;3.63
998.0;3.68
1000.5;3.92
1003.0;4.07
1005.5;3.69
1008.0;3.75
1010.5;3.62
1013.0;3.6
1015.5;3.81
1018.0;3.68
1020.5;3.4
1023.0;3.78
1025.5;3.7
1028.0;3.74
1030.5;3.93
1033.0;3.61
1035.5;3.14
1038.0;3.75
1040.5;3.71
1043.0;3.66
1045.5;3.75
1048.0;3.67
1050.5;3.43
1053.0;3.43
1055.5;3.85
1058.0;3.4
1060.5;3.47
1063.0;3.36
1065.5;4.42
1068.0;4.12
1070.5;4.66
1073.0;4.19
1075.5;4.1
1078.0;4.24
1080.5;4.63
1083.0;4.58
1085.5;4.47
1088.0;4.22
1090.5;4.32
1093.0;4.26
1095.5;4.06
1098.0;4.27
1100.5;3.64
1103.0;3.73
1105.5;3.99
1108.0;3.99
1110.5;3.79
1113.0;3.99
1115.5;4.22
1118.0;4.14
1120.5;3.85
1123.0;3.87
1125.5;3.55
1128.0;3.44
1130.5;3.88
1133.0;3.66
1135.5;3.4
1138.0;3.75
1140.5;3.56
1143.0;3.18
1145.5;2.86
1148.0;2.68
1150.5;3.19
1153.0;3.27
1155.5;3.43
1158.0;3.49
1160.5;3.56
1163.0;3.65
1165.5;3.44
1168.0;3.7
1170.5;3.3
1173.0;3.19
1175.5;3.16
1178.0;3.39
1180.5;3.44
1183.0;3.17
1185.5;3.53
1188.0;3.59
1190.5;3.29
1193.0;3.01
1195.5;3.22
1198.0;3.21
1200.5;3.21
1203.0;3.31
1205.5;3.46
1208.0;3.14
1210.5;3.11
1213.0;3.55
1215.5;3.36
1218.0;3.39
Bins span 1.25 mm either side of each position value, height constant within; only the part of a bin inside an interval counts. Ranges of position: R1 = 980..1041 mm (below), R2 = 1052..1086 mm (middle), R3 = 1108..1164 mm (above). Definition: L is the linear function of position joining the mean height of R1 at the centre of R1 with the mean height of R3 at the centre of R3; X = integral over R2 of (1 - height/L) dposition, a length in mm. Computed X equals -3.8 mm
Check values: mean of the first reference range 3.72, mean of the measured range 4.06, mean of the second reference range 3.57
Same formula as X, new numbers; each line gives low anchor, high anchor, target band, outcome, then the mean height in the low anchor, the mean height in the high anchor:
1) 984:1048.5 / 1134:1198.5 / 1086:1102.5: -2.83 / 3.72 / 3.34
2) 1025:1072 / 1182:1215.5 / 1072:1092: -3.92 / 3.73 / 3.3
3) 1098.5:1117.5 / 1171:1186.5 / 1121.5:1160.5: 2.37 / 3.93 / 3.31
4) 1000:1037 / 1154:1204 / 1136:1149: 0.80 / 3.69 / 3.36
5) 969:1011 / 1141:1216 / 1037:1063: 0.44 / 3.83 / 3.31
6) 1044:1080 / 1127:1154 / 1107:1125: -2.28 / 3.88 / 3.35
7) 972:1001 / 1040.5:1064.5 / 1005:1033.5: 0.12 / 3.85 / 3.57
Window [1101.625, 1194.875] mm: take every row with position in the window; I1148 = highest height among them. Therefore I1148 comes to 4.22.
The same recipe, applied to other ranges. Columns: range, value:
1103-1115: 3.99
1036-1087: 4.66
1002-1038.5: 4.07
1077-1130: 4.63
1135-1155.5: 3.75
